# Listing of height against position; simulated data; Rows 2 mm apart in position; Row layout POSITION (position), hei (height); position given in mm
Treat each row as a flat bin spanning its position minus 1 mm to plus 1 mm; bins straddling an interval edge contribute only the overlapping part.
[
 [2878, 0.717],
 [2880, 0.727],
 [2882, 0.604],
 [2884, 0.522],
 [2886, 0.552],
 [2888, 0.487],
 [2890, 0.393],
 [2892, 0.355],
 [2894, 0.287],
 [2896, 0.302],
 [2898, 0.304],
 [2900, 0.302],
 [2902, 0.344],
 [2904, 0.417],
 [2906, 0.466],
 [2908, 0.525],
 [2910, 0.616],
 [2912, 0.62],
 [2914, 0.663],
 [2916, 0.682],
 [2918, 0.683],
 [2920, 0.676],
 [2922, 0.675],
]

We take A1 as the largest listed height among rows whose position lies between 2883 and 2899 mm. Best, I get 0.552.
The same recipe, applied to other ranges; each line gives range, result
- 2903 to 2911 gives 0.616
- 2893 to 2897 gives 0.302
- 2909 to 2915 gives 0.663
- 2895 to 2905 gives 0.417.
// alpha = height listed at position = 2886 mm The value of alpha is 0.552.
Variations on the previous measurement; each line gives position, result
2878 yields 0.717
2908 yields 0.525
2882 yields 0.604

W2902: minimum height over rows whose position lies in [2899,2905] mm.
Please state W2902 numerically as 0.302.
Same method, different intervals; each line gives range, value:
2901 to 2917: 0.344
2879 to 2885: 0.522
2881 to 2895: 0.287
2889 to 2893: 0.355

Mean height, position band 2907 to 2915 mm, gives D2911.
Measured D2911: 0.606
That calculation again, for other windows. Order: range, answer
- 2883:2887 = 0.537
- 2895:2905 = 0.334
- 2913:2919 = 0.676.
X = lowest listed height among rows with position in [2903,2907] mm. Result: 0.417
